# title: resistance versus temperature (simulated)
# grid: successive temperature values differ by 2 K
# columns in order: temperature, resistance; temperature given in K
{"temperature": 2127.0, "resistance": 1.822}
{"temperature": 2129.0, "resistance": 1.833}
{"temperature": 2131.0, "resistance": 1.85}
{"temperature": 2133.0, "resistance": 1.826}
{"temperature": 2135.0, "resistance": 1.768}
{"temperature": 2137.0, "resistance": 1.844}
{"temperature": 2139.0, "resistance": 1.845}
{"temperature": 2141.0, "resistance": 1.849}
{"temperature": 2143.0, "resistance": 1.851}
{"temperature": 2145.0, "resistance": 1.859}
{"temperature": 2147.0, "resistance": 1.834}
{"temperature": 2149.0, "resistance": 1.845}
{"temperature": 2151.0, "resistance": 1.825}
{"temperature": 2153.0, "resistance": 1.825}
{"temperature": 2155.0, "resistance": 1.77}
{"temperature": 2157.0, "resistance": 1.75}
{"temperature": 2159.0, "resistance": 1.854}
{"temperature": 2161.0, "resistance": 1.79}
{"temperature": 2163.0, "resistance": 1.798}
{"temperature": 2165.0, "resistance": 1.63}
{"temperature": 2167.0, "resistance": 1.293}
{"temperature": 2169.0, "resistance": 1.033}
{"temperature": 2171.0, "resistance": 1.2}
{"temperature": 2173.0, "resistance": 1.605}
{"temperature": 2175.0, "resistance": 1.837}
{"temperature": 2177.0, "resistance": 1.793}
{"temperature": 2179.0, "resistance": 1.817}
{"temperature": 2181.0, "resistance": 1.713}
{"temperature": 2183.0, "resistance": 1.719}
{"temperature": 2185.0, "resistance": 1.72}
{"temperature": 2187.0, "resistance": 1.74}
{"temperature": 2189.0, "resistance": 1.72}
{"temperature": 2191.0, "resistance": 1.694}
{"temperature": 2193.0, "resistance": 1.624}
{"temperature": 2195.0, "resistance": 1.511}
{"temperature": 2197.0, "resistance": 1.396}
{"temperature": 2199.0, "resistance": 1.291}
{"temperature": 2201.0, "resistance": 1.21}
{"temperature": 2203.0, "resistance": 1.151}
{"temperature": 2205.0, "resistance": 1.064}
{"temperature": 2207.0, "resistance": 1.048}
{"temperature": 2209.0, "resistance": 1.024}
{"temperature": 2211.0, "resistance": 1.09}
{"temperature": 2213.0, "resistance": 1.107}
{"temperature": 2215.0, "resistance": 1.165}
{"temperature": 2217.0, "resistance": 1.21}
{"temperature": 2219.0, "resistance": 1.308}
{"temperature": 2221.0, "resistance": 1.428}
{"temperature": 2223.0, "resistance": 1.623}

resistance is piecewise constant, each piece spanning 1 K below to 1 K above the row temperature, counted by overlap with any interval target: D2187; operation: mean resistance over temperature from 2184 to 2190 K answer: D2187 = 1.73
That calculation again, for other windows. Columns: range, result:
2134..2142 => 1.83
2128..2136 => 1.82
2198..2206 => 1.18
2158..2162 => 1.82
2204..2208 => 1.06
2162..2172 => 1.39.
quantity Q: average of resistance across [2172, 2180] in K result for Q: 1.76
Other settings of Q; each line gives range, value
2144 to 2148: 1.85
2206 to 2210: 1.04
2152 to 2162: 1.8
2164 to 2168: 1.46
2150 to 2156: 1.81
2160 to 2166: 1.74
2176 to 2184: 1.76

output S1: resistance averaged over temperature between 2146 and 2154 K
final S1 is 1.83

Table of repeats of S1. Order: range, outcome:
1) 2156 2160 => 1.8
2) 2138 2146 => 1.85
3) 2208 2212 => 1.06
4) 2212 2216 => 1.14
